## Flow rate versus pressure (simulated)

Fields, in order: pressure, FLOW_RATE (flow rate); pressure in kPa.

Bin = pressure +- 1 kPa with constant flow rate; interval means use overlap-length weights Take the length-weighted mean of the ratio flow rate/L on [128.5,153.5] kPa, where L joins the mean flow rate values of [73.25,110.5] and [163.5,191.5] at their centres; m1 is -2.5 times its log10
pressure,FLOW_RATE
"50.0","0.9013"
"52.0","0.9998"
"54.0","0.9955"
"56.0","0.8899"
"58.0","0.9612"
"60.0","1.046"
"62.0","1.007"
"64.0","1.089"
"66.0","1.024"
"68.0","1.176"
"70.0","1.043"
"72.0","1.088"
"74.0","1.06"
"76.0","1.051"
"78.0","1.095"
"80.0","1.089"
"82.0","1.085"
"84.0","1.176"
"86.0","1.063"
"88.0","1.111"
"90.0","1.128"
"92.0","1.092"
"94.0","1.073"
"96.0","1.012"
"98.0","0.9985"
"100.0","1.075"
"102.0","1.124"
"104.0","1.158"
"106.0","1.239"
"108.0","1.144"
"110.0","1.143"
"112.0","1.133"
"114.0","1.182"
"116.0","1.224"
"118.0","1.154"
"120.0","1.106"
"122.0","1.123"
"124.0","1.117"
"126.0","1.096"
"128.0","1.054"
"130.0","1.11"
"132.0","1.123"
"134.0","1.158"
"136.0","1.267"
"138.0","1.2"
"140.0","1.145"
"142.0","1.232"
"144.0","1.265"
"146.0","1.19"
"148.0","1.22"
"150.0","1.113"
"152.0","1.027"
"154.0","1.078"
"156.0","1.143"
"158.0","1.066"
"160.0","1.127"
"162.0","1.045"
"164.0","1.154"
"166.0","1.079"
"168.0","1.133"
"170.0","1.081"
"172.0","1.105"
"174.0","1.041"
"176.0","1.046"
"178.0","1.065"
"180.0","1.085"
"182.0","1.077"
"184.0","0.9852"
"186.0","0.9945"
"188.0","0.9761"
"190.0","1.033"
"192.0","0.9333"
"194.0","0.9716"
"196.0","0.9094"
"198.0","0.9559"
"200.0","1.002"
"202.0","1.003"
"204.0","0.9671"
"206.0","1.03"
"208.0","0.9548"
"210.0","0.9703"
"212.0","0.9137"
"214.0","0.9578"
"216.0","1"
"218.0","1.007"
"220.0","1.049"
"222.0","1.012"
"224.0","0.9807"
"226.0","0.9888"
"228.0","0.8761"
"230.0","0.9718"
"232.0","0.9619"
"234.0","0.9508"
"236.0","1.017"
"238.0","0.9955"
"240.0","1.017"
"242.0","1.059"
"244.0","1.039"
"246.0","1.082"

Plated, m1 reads -0.09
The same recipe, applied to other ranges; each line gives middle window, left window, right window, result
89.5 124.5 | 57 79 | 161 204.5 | -0.08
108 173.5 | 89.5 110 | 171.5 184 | -0.05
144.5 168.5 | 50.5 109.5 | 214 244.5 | -0.09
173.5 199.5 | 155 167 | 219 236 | 0.05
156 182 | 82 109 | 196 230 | -0.06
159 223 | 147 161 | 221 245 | 0.03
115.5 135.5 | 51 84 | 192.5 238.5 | -0.11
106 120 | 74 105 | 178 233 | -0.10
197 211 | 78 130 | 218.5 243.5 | 0.04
